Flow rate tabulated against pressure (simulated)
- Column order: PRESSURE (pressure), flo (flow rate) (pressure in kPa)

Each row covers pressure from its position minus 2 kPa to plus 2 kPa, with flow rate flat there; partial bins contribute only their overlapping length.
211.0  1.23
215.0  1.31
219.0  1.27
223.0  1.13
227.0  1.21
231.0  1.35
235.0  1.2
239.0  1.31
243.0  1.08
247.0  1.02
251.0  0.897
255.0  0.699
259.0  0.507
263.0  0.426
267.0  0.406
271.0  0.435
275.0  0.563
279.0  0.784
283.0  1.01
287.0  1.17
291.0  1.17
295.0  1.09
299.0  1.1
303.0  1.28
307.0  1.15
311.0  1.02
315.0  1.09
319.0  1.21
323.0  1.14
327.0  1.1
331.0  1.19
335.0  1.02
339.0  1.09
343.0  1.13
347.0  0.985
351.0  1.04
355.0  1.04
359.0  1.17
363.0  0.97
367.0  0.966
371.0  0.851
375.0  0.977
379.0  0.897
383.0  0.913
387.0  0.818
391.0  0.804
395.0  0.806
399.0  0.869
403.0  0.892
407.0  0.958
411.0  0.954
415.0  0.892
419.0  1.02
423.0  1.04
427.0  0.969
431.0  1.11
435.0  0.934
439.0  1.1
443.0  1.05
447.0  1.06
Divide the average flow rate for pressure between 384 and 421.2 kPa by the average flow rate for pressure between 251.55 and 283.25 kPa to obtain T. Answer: 1.5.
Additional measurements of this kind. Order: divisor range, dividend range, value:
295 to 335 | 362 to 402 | 0.78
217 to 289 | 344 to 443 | 1.05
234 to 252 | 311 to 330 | 1.02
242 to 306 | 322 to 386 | 1.20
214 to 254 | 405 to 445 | 0.86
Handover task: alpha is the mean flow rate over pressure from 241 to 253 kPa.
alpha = 0.999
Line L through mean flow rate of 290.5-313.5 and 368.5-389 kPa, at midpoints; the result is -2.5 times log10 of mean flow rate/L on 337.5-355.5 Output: -0.07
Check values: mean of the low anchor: 1.13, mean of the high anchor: 0.893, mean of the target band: 1.06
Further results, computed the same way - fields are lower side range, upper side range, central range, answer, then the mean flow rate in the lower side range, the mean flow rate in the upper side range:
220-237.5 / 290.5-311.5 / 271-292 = 0.30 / 1.23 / 1.14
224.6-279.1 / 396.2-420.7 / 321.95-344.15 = -0.24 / 0.853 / 0.926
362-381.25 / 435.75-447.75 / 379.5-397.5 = 0.14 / 0.93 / 1.06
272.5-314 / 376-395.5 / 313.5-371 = -0.15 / 1.03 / 0.857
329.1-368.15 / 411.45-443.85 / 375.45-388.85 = 0.17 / 1.06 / 1.01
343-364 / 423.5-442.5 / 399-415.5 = 0.13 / 1.05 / 1.03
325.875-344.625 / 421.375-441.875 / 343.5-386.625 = 0.11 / 1.11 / 1.03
